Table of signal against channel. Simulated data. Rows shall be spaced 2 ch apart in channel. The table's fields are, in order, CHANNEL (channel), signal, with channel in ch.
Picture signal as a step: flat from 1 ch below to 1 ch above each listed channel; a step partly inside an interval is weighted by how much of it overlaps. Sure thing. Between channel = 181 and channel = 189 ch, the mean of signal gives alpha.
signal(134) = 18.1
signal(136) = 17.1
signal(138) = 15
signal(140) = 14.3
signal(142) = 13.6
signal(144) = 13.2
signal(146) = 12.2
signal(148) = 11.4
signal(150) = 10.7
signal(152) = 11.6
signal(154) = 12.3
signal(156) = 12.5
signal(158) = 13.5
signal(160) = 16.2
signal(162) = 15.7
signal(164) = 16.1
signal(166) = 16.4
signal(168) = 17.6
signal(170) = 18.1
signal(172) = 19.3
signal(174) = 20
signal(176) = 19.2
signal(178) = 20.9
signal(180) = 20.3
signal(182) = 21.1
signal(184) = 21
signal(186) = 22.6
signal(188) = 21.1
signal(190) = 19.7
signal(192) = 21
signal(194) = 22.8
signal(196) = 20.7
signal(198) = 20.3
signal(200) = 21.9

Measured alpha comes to 21.5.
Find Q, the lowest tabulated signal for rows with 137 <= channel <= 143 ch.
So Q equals 13.6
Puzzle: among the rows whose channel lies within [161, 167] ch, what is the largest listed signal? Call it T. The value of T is 16.4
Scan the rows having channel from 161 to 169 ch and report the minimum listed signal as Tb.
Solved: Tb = 15.7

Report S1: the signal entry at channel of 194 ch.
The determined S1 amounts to 22.8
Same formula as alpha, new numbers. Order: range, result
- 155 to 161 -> 14.1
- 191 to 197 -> 21.5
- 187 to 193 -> 20.6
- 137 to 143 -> 14.3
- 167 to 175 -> 18.8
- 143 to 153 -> 11.8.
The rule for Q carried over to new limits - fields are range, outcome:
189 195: 19.7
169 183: 18.1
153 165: 12.3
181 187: 21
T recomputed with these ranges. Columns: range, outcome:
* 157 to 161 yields 16.2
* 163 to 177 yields 20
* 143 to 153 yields 13.2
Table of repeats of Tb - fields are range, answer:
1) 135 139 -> 15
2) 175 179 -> 19.2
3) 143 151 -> 10.7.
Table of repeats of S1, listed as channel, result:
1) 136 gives 17.1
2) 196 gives 20.7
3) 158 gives 13.5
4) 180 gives 20.3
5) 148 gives 11.4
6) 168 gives 17.6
